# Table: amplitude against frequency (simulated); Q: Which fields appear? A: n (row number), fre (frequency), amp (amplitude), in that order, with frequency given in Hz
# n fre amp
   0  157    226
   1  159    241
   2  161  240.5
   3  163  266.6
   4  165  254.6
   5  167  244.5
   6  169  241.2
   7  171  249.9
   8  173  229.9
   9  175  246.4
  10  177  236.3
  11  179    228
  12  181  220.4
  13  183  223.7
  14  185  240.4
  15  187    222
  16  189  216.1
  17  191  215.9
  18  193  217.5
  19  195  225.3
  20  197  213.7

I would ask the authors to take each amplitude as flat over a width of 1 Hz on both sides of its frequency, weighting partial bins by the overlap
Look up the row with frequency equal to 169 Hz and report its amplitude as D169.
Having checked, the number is 241.2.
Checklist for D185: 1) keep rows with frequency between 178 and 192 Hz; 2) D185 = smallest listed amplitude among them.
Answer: 215.9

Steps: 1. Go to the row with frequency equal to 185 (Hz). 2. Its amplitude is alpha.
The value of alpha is 240.4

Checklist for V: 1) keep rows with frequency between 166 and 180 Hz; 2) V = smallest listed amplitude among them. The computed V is 228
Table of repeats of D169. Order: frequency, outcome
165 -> 254.6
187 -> 222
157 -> 226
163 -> 266.6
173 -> 229.9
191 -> 215.9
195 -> 225.3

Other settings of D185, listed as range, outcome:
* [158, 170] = 240.5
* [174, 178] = 236.3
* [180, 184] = 220.4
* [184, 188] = 222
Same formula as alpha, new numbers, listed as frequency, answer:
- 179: 228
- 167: 244.5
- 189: 216.1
